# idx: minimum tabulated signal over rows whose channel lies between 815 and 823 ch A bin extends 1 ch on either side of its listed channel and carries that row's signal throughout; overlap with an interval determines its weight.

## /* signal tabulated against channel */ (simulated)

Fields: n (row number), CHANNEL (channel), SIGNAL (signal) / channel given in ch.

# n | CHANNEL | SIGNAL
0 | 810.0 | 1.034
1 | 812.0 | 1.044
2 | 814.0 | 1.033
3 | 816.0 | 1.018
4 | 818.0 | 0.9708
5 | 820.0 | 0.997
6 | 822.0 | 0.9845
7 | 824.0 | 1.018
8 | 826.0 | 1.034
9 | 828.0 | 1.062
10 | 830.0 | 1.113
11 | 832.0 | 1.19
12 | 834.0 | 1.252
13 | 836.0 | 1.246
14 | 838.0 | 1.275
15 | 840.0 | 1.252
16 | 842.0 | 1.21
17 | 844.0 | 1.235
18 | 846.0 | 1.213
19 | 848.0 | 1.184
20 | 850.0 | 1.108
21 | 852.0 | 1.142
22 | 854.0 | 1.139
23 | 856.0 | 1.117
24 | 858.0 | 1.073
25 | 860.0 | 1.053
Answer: 0.9708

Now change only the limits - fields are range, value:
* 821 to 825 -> 0.9845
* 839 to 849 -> 1.184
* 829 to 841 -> 1.113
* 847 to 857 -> 1.108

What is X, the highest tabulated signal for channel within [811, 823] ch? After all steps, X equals 1.044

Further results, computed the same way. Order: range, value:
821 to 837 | 1.252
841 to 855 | 1.235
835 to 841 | 1.275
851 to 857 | 1.142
